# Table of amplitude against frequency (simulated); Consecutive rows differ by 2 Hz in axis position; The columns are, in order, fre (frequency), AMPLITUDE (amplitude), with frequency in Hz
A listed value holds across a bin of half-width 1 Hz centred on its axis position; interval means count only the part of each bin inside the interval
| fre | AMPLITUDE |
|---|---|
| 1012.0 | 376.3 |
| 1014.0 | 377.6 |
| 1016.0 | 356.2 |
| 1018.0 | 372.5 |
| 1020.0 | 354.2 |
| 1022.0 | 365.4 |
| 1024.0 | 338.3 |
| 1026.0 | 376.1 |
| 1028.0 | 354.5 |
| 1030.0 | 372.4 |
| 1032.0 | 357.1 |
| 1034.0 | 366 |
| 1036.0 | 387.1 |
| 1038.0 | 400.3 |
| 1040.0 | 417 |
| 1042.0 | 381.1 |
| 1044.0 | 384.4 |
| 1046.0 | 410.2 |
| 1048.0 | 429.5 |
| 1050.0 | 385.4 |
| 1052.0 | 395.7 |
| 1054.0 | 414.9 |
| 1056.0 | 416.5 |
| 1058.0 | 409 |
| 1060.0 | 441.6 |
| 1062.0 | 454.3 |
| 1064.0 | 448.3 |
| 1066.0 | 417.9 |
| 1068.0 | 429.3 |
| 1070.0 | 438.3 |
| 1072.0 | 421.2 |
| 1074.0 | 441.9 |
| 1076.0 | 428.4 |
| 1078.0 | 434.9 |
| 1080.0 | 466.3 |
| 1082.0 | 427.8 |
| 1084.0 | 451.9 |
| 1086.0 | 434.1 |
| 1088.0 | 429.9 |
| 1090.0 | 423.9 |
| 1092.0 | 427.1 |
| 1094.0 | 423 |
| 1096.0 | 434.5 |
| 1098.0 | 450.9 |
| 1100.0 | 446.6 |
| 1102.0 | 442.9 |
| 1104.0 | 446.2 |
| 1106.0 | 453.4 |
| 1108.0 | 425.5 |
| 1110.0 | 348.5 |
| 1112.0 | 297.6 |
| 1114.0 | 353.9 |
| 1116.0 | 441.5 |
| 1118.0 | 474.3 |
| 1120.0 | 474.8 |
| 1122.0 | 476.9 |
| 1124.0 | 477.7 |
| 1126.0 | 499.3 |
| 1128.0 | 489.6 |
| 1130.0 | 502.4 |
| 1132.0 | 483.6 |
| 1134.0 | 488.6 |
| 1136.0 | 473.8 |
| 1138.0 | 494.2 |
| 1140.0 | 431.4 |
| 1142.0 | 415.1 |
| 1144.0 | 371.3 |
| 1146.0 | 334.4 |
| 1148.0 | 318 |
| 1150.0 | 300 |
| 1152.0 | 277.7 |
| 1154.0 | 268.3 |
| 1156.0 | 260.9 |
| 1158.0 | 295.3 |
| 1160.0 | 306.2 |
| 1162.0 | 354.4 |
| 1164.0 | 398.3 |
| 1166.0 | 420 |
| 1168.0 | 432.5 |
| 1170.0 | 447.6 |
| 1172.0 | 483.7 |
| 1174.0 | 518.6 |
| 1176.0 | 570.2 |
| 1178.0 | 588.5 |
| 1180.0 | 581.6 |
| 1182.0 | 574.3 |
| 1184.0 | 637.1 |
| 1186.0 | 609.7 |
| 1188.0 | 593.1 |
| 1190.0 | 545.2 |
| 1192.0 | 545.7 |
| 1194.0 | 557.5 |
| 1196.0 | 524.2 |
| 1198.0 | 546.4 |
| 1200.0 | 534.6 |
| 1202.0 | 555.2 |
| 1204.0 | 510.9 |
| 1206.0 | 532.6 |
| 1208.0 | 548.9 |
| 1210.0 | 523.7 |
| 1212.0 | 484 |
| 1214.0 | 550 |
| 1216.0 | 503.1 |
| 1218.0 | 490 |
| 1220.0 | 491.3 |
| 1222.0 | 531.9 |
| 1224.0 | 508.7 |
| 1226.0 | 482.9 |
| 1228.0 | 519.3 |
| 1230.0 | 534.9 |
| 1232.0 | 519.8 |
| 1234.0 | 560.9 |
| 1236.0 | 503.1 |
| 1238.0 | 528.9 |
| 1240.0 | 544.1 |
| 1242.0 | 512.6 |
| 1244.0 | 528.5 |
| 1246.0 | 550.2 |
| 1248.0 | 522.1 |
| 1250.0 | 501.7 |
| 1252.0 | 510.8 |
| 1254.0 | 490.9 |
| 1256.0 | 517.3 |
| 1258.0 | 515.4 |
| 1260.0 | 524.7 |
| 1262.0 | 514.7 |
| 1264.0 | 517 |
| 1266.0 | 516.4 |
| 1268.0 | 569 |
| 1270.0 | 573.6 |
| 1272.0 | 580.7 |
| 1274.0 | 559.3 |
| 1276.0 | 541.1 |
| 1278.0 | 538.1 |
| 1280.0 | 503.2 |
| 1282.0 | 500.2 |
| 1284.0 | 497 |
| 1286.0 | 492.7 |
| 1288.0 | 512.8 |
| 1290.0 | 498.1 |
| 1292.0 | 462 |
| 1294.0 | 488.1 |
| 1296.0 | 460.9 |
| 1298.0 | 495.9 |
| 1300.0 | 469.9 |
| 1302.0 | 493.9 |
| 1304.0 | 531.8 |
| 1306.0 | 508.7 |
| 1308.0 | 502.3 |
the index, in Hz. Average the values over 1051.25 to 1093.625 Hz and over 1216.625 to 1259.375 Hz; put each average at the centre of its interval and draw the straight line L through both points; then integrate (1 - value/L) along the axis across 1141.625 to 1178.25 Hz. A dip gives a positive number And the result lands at 7.3 Hz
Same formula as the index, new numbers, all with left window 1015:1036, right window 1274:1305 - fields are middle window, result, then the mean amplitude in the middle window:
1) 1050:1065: -1.73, 423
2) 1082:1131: -4.03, 438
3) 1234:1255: -1.94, 521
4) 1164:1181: -2.28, 499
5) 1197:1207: -1.78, 536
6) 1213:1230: -1.67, 511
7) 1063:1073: -1.20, 431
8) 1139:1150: 1.49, 367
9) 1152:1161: 3.11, 282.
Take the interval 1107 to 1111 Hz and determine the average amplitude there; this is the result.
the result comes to 387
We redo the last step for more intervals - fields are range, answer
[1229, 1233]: 527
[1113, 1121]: 436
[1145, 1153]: 308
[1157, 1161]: 301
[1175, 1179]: 579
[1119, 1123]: 476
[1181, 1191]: 592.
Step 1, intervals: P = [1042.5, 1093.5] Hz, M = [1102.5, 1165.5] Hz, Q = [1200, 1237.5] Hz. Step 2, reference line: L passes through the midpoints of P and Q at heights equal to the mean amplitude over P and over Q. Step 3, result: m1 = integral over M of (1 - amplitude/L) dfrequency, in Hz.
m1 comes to 8.7 Hz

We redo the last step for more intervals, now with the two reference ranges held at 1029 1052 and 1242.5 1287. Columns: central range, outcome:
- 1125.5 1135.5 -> -1.1 Hz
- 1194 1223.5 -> -2.0 Hz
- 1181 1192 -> -2.5 Hz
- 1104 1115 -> 1.3 Hz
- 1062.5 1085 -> -1.5 Hz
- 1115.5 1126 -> -0.8 Hz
